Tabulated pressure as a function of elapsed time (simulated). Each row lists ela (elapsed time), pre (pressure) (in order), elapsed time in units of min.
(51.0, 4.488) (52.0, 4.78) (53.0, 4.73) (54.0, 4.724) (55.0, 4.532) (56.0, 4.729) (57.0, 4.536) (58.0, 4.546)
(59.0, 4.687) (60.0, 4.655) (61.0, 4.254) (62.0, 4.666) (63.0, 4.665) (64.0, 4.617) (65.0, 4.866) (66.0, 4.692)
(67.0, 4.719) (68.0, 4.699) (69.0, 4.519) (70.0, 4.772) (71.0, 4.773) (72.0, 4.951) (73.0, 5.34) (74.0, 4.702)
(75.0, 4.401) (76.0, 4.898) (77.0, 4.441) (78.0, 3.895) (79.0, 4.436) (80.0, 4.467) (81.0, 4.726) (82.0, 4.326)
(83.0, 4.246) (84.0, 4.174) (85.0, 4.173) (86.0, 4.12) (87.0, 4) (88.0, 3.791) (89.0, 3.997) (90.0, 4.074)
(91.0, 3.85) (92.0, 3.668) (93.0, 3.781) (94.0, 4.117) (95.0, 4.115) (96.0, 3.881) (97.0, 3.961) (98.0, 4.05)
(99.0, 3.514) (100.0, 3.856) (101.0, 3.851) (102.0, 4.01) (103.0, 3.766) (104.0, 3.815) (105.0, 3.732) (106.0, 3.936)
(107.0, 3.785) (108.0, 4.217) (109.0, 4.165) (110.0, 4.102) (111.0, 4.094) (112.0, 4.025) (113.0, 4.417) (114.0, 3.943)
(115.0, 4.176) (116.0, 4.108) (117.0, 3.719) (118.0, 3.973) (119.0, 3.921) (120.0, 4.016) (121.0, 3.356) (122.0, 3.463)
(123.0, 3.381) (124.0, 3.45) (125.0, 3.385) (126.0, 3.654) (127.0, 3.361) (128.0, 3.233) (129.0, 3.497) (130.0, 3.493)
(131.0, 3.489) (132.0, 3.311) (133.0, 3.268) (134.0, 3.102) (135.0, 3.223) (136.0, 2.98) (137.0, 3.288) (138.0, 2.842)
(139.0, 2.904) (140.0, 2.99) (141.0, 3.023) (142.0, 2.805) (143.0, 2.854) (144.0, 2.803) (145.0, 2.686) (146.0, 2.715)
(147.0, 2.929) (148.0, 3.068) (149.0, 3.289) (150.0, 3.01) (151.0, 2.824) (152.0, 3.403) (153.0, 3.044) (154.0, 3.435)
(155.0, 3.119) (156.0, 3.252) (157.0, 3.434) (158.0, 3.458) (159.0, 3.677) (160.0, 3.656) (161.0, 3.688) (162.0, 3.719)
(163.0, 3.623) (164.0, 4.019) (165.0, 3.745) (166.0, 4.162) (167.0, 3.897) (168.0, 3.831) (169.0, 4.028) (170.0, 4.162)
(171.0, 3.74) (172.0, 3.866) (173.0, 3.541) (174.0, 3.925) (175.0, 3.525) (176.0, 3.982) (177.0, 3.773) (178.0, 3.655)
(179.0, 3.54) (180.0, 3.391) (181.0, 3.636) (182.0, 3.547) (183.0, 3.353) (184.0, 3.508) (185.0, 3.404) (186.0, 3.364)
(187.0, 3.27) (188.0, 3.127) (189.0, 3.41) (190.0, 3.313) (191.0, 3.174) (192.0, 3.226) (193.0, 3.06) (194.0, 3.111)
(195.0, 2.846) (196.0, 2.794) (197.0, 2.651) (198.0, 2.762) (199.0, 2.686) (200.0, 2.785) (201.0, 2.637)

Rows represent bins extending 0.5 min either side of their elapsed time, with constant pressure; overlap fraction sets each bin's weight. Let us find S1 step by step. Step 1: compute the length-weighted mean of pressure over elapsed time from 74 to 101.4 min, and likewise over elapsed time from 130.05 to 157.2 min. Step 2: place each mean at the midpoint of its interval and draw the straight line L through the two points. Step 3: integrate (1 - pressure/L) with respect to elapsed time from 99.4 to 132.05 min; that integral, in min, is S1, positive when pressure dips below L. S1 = -1.7 min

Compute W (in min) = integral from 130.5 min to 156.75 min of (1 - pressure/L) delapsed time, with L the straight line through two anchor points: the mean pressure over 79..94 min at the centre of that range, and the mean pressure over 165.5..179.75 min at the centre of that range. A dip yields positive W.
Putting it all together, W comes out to 5.7 min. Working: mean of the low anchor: 4.11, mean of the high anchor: 3.82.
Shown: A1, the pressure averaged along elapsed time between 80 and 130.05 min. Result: 3.9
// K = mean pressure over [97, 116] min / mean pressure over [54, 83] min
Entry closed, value 0.86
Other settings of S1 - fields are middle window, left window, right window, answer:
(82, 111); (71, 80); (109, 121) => 2.3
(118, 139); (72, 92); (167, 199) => 2.8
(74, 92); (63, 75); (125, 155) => 0.9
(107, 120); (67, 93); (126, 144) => -1.5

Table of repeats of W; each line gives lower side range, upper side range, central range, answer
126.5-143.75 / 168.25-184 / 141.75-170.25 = 0.5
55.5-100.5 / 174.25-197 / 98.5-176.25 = 5.2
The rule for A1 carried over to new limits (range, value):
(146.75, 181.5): 3.58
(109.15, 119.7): 4.05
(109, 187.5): 3.5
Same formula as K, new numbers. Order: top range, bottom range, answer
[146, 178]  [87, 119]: 0.90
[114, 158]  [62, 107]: 0.77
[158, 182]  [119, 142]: 1.14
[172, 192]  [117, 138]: 1.02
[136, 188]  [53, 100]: 0.78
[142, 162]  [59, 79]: 0.68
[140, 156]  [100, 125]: 0.77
